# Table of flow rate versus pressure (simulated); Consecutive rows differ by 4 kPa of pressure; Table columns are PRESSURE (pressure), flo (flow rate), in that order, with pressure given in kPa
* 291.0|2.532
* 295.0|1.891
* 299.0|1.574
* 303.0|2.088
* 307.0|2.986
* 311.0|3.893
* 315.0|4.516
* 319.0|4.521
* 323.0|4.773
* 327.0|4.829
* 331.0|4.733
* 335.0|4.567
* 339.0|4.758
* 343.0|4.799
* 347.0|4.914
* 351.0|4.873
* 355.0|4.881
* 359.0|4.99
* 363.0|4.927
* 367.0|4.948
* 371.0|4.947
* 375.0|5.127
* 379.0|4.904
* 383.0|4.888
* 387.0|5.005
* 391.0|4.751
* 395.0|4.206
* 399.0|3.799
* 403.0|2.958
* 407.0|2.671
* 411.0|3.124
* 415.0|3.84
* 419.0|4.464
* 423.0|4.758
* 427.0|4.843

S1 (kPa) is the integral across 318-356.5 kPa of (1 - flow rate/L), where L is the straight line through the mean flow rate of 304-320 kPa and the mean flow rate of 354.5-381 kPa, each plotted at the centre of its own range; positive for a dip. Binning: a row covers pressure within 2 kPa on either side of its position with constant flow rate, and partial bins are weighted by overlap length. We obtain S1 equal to -3.9 kPa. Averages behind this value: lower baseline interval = 3.83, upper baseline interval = 4.97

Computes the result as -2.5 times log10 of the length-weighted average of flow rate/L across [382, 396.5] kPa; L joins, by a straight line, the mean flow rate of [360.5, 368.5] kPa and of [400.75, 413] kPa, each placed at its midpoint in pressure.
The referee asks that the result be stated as -0.24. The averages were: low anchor 4.94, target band 4.72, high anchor 2.94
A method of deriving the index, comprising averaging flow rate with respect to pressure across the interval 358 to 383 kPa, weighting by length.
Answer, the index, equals 4.97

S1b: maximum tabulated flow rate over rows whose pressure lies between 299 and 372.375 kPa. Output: 4.99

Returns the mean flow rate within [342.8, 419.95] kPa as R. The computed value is 4.44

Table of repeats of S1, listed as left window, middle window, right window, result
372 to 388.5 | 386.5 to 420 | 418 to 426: 7.02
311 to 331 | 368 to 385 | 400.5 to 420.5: -4.93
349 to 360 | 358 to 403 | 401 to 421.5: -4.74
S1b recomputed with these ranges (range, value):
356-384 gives 5.127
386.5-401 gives 5.005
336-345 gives 4.799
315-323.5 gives 4.773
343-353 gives 4.914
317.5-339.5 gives 4.829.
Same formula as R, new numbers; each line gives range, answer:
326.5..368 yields 4.84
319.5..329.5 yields 4.76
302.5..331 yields 4.1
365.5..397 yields 4.85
